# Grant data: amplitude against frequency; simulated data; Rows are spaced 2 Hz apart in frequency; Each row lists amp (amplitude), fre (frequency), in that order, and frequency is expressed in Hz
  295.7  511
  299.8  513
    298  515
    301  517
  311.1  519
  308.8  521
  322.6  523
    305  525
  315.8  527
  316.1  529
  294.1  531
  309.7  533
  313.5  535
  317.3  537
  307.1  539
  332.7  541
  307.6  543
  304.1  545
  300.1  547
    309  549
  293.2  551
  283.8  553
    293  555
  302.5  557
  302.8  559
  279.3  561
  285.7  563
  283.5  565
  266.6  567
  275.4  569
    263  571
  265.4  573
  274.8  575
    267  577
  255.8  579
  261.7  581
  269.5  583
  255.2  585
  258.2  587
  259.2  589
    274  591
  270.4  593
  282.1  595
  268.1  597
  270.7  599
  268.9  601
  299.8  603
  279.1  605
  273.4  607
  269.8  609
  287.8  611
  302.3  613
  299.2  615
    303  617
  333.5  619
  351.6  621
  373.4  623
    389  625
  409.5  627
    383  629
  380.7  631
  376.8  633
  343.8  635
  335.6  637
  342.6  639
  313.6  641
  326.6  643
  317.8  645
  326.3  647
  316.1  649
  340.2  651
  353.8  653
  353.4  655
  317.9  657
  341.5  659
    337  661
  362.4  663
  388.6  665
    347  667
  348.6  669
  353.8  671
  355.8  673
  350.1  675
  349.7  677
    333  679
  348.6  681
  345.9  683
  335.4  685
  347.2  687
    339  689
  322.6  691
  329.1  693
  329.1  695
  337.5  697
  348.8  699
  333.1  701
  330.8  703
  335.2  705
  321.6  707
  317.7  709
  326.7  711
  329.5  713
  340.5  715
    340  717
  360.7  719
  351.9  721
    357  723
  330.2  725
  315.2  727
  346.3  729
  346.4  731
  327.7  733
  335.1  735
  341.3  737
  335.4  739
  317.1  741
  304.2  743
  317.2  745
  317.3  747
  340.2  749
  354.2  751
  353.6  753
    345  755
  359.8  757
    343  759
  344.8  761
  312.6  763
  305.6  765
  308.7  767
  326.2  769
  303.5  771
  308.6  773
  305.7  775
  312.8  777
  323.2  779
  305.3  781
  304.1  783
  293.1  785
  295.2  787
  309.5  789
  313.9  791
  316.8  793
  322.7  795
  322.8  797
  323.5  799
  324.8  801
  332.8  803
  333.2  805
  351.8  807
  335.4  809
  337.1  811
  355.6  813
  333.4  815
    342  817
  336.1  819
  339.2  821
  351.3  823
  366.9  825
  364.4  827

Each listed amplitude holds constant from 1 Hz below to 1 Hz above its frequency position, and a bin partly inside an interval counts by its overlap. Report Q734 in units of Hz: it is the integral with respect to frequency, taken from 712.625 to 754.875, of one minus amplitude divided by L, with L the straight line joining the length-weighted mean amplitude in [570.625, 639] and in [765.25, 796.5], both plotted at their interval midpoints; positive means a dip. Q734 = -3.9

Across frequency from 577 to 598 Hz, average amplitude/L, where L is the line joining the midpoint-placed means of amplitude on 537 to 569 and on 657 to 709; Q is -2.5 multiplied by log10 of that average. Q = 0.16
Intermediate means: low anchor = 297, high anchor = 342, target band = 265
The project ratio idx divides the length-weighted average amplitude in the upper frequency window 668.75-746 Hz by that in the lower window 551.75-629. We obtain 1.2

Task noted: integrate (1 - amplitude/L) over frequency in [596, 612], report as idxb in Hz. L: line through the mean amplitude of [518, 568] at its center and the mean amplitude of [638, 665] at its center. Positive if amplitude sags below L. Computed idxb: 2.21 Hz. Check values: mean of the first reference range 303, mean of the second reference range 337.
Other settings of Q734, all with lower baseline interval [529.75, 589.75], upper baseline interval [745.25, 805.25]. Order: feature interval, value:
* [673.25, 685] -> -1.50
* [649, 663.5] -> -1.86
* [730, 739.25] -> -0.65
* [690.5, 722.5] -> -2.53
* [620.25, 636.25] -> -4.19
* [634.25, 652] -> -1.70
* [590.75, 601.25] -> 0.72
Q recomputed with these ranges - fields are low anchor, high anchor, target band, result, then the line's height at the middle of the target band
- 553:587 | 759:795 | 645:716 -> -0.15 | 295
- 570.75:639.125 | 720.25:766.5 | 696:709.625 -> -0.02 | 325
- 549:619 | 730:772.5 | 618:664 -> -0.18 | 296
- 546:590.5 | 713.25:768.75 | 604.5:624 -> -0.05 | 293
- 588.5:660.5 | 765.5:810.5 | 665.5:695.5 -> -0.08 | 320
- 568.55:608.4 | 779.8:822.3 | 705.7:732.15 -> -0.11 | 304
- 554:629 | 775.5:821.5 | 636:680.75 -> -0.13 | 302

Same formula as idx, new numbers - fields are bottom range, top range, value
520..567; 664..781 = 1.11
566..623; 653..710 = 1.22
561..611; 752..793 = 1.17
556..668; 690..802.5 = 1.06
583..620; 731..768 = 1.18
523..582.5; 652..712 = 1.17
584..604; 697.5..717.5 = 1.23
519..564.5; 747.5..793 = 1.05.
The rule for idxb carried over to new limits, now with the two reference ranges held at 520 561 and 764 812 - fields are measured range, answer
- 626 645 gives -2.7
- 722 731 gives -0.7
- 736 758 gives -1.4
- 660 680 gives -2.6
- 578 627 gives 2.7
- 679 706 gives -2.1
